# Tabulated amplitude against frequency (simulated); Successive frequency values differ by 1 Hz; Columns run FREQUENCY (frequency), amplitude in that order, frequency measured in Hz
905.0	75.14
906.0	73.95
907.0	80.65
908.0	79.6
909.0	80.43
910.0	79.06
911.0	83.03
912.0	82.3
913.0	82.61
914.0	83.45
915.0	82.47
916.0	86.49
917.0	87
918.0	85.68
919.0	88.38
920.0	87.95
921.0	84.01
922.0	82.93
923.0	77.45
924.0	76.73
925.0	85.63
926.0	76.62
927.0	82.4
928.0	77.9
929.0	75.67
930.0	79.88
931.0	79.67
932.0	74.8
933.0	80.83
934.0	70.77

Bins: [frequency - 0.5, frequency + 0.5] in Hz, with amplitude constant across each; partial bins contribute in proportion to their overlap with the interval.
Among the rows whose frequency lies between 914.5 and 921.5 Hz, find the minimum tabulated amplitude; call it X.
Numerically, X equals 82.47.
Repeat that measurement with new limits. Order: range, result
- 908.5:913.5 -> 79.06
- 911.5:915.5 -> 82.3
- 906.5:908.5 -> 79.6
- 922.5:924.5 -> 76.73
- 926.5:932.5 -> 74.8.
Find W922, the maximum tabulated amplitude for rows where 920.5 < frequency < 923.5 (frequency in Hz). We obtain 84.01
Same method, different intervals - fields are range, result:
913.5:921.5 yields 88.38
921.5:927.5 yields 85.63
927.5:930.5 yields 79.88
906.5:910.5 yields 80.65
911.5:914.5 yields 83.45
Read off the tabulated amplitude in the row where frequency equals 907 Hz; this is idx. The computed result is 80.65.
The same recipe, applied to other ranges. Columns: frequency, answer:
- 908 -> 79.6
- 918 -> 85.68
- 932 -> 74.8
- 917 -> 87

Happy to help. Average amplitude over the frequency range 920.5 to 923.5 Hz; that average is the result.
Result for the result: 81.5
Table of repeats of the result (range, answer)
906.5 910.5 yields 79.9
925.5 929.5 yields 78.1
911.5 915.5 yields 82.7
